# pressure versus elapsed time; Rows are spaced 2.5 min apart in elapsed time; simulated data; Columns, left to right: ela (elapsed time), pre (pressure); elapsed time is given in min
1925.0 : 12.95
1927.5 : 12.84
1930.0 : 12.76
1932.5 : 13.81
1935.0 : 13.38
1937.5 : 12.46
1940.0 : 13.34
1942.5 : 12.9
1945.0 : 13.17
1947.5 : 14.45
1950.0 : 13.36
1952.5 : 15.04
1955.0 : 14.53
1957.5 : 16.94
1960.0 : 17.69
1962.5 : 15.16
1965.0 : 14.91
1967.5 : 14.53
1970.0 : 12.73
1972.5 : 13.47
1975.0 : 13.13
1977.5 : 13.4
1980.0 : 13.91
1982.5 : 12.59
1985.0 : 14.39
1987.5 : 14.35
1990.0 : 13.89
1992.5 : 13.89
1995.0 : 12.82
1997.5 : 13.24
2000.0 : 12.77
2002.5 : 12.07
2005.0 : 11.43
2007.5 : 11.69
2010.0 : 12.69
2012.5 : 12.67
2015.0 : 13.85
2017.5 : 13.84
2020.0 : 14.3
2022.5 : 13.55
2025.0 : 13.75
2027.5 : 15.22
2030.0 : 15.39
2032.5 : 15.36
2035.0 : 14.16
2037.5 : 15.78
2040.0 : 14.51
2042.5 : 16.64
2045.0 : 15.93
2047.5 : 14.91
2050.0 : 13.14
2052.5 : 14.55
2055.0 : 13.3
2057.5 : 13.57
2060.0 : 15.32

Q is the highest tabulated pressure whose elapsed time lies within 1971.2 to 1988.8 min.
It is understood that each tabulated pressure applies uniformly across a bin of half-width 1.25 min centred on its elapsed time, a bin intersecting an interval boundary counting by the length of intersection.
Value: 14.39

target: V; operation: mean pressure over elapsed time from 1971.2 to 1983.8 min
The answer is 13.3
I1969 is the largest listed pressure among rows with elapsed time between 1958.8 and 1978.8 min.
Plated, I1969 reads 17.69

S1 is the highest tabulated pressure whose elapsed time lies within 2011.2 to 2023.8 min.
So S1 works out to 14.3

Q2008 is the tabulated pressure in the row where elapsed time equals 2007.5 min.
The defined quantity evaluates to 11.69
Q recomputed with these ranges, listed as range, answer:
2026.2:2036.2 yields 15.39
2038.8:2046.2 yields 16.64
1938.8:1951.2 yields 14.45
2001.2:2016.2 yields 13.85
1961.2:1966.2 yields 15.16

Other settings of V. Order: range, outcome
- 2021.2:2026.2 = 13.7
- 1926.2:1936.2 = 13.2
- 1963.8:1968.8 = 14.7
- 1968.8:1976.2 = 13.1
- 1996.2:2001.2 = 13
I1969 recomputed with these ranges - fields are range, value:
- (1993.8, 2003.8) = 13.24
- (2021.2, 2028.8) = 15.22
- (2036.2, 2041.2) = 15.78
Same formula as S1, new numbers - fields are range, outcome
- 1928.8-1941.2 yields 13.81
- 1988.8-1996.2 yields 13.89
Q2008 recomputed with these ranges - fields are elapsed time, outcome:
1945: 13.17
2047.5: 14.91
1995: 12.82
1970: 12.73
